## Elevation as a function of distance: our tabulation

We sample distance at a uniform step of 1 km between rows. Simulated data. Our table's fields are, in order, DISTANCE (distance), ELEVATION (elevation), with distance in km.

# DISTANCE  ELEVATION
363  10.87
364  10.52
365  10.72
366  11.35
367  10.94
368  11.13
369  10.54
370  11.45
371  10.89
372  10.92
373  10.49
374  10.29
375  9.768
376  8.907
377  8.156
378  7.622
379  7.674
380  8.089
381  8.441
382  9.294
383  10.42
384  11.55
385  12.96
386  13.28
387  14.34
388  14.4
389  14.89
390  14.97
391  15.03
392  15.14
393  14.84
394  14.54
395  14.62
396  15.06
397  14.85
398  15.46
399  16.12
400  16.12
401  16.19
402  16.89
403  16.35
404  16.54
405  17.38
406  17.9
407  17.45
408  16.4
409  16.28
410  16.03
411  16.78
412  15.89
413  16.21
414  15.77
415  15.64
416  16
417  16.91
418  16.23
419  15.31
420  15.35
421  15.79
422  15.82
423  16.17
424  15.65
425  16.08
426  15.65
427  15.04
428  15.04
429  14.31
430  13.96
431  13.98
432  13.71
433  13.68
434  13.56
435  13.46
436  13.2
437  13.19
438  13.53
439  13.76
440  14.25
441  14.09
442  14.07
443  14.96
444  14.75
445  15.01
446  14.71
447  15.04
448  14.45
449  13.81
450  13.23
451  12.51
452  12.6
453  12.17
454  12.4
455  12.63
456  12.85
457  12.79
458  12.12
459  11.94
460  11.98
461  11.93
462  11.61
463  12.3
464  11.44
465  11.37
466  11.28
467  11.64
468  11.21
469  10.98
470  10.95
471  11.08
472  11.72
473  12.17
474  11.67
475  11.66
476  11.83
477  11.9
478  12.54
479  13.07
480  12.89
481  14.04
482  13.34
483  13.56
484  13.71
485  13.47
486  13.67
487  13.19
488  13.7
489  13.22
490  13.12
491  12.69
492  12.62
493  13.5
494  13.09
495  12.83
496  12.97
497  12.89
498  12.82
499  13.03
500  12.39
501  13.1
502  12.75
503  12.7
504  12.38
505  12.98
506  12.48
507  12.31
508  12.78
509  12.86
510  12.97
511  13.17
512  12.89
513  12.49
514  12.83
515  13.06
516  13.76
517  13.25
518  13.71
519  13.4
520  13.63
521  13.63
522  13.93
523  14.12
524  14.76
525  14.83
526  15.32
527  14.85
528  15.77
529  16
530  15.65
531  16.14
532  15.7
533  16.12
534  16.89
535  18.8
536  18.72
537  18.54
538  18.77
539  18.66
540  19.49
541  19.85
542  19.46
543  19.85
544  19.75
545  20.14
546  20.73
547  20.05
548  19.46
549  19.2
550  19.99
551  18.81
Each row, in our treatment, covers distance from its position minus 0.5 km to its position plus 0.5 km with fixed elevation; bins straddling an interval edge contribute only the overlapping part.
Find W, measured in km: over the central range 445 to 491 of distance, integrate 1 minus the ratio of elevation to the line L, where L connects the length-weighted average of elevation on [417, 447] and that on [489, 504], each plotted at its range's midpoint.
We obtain 3.6 km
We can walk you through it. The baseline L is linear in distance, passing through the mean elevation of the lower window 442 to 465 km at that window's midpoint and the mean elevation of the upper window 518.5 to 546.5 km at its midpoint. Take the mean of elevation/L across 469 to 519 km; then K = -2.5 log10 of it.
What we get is 0.17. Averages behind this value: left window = 13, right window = 16.9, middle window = 12.8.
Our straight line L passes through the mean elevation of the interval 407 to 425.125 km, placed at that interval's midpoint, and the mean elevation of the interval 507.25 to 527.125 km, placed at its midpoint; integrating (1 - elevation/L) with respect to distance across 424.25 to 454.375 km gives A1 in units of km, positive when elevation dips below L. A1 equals 2.84 km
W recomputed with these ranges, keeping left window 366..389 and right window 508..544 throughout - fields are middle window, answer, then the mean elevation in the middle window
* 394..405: -4.3 km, 15.8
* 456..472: 2.2 km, 11.7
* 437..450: -1.5 km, 14.3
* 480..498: 1.4 km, 13.2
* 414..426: -3.8 km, 15.9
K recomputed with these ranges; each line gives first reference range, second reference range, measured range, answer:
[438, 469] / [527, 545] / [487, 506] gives 0.20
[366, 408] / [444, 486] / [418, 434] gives -0.18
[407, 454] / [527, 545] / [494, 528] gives 0.28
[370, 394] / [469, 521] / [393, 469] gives -0.20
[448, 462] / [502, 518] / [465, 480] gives 0.08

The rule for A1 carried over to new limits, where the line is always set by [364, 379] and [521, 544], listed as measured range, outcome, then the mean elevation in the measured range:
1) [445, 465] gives 1.2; 12.8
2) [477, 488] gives 1.1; 13.3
